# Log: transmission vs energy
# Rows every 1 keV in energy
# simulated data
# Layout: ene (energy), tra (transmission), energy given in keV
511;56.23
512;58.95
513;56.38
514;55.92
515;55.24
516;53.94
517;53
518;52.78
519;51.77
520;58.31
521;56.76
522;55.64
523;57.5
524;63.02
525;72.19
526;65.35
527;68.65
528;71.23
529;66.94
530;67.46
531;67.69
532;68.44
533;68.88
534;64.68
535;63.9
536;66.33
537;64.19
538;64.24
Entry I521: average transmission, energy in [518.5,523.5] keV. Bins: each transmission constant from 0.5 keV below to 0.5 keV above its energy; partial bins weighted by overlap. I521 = 56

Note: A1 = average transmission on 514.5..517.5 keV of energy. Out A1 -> 54.1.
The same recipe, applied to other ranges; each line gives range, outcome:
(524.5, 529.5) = 68.9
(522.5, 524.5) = 60.3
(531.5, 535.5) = 66.5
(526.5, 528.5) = 69.9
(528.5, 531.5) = 67.4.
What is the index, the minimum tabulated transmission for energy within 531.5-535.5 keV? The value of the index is 63.9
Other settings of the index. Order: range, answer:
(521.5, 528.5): 55.64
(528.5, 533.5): 66.94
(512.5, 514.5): 55.92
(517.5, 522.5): 51.77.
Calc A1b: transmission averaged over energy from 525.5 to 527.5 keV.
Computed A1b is 67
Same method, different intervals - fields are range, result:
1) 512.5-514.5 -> 56.2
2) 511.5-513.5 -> 57.7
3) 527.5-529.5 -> 69.1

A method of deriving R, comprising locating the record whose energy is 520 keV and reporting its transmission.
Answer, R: 58.31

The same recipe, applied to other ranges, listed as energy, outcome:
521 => 56.76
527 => 68.65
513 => 56.38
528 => 71.23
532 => 68.44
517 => 53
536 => 66.33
